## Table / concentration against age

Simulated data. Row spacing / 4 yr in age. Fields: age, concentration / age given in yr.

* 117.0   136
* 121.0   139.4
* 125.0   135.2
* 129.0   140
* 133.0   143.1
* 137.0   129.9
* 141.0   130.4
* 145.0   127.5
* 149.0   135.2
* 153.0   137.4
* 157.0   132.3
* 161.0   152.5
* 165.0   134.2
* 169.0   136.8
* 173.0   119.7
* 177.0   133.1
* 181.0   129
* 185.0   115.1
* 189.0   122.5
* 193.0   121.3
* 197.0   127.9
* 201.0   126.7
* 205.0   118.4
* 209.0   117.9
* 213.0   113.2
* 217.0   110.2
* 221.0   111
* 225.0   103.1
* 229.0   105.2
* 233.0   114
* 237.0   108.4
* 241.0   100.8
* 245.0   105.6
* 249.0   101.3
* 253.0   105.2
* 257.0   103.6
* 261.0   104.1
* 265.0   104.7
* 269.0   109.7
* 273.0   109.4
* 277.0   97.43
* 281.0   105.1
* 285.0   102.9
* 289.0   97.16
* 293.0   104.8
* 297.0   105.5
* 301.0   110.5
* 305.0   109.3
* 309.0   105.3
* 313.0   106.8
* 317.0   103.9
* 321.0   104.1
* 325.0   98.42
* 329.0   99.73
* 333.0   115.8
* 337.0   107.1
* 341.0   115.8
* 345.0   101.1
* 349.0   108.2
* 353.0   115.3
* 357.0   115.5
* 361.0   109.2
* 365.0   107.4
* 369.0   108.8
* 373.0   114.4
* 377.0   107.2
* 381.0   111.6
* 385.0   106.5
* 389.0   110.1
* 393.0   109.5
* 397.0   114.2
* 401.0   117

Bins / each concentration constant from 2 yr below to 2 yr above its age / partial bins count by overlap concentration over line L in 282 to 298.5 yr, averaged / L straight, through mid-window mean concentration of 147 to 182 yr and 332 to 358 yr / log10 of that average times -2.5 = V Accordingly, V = 0.15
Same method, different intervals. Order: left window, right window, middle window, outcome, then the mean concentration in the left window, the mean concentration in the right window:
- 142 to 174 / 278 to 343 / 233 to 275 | 0.10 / 135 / 106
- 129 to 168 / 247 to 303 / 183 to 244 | 0.05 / 136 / 104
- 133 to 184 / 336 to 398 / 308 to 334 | 0.11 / 133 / 110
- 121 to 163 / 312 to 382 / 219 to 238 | 0.15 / 136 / 108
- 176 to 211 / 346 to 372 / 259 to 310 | 0.11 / 123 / 111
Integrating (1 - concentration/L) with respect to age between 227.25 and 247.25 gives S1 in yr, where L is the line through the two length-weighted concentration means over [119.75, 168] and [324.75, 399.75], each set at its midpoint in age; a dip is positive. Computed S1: 2.9 yr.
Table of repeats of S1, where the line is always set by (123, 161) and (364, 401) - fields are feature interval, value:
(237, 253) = 2.71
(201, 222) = 2.09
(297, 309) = 1.04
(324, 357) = 1.82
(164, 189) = 0.88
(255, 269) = 2.05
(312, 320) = 0.84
